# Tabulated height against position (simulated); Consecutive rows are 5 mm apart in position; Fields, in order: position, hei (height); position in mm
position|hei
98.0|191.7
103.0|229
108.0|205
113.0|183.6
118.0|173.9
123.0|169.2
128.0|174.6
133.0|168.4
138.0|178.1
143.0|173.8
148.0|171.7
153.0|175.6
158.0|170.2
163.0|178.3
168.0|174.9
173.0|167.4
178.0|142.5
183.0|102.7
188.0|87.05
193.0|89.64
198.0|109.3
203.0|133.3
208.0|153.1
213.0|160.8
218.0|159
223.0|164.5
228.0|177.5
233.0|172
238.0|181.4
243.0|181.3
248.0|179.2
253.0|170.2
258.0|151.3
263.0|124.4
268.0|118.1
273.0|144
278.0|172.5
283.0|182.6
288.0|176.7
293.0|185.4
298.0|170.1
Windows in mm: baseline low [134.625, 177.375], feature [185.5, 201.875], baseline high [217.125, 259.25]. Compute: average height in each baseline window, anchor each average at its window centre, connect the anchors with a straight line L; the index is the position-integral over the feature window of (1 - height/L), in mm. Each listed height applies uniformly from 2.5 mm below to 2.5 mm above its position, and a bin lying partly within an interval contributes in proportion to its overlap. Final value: 7.0 mm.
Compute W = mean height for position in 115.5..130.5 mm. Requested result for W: 173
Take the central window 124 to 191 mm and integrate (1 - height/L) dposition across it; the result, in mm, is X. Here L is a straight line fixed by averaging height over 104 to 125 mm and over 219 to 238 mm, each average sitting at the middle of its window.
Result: 8.4 mm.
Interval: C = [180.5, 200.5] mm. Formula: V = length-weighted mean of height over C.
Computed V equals 97.2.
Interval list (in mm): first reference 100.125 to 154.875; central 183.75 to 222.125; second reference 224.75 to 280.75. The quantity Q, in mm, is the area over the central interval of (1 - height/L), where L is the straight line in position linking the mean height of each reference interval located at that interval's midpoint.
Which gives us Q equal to 9.4 mm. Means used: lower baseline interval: 182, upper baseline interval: 161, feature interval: 128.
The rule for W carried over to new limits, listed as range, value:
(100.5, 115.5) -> 206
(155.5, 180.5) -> 167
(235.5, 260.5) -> 173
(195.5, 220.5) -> 143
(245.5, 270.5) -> 149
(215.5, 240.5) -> 171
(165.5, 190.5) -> 135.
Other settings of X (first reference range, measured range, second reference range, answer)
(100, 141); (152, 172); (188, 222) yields -1.9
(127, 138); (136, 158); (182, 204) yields -2.7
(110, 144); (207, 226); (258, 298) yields 0.5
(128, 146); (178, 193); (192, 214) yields 4.2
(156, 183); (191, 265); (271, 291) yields 5.0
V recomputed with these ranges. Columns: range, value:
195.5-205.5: 121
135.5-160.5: 174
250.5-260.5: 161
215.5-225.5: 162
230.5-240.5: 177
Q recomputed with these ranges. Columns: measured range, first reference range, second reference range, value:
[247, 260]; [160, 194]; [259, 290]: -1.5 mm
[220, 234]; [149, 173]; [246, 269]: -1.2 mm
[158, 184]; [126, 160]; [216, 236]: 2.1 mm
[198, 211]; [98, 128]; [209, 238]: 2.6 mm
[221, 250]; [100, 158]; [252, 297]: -2.0 mm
